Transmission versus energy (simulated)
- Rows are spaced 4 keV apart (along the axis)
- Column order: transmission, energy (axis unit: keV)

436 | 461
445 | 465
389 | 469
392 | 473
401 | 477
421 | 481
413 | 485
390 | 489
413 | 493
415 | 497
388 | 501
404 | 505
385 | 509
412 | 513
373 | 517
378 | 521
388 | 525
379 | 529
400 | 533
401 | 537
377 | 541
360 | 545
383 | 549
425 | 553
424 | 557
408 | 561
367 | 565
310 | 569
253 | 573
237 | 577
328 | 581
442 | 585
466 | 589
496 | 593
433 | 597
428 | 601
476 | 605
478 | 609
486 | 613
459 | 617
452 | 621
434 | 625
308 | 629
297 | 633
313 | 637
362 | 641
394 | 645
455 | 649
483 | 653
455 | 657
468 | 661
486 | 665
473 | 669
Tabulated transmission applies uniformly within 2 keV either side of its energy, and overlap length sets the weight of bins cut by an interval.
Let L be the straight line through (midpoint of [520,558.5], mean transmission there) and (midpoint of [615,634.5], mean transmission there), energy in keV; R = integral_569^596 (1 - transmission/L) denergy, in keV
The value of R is 1.6 keV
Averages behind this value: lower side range 391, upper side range 392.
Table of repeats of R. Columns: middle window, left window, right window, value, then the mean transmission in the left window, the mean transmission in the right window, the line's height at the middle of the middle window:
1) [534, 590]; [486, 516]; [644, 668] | 7.2 keV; 400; 460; 424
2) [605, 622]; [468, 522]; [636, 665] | -2.0 keV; 399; 427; 420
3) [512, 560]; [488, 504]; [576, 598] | 1.5 keV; 402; 406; 404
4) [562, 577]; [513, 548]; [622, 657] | 3.0 keV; 384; 387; 385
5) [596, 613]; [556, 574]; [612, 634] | -3.0 keV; 354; 407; 390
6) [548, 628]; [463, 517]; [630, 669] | 0.3 keV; 404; 413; 410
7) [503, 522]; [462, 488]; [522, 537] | 0.3 keV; 410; 390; 396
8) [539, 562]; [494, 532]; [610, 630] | 0.7 keV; 392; 436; 408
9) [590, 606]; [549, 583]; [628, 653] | -4.6 keV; 346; 367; 355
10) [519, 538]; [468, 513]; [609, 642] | 0.5 keV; 402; 395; 400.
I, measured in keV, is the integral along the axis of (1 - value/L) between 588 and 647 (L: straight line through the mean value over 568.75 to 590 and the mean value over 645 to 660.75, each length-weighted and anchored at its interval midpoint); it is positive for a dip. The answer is -3.8 keV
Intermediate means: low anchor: 336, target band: 418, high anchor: 456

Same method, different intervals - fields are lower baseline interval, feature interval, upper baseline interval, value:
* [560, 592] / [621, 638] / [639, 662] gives 2.41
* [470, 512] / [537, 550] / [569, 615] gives 0.89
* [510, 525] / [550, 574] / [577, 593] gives 1.58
